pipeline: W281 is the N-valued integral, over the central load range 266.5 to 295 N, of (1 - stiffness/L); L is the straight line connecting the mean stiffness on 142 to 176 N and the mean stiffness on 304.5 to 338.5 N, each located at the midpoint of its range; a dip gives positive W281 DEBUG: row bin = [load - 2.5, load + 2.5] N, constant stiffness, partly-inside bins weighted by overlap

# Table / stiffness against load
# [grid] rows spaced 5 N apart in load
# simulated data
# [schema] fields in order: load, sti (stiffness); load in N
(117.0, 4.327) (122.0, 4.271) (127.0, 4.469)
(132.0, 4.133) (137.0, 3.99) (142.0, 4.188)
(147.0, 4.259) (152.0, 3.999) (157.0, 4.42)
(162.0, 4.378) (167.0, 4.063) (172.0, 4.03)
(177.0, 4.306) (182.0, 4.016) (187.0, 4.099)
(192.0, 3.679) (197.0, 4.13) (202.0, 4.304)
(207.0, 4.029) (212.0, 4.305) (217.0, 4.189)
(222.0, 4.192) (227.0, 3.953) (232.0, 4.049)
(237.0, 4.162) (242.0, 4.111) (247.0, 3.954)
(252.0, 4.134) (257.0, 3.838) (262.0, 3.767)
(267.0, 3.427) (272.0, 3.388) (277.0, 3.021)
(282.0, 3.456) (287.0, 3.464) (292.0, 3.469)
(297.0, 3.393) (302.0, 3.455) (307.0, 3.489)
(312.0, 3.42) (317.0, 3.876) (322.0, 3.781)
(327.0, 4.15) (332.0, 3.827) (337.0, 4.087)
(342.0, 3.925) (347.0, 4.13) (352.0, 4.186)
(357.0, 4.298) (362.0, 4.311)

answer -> 3.9 N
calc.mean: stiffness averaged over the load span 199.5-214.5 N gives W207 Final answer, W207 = 4.21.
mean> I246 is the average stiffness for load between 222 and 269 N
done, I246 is 3.95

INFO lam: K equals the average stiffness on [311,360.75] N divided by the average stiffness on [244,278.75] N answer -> 1.09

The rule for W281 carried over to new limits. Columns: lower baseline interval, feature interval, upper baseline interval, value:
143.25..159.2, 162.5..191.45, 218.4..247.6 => 0.58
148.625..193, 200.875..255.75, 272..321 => -4.24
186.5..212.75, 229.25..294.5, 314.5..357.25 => 5.43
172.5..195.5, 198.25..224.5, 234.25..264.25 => -1.20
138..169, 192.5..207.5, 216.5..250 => 0.10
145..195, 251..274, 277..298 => -0.87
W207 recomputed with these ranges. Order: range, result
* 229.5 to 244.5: 4.11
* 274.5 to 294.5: 3.35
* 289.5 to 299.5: 3.43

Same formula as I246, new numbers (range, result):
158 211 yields 4.12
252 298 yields 3.51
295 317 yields 3.49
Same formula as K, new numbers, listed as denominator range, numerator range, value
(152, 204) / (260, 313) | 0.83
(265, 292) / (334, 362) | 1.23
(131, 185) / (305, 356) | 0.94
